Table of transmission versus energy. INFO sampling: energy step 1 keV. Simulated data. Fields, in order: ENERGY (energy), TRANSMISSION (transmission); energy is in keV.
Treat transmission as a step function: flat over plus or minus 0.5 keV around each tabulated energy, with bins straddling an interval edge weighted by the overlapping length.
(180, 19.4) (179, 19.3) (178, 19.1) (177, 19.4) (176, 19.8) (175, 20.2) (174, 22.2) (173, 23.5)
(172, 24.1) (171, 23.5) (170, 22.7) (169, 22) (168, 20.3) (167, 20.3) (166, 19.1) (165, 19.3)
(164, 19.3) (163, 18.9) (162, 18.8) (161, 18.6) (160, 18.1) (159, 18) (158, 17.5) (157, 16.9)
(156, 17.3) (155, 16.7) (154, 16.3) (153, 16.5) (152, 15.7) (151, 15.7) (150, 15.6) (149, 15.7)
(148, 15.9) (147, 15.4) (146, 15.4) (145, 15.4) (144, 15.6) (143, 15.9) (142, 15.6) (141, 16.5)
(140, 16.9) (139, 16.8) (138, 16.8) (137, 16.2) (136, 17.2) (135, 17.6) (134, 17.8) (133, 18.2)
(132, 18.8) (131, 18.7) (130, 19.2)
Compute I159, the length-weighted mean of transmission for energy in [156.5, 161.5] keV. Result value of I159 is 17.8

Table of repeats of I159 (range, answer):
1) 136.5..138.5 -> 16.5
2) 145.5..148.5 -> 15.6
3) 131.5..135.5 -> 18.1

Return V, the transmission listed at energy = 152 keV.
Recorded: 15.7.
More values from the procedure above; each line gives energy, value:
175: 20.2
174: 22.2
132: 18.8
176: 19.8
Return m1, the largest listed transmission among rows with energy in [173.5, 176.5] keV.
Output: 22.2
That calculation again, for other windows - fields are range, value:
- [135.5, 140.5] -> 17.2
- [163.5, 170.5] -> 22.7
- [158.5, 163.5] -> 18.9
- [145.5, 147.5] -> 15.4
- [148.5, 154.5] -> 16.5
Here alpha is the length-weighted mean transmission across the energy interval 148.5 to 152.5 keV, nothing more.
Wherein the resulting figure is 15.7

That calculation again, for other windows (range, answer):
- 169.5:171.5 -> 23.1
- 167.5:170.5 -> 21.7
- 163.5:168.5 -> 19.7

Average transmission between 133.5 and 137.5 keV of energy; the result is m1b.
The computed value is 17.2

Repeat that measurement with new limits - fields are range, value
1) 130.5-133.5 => 18.6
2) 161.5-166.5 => 19.1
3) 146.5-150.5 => 15.7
